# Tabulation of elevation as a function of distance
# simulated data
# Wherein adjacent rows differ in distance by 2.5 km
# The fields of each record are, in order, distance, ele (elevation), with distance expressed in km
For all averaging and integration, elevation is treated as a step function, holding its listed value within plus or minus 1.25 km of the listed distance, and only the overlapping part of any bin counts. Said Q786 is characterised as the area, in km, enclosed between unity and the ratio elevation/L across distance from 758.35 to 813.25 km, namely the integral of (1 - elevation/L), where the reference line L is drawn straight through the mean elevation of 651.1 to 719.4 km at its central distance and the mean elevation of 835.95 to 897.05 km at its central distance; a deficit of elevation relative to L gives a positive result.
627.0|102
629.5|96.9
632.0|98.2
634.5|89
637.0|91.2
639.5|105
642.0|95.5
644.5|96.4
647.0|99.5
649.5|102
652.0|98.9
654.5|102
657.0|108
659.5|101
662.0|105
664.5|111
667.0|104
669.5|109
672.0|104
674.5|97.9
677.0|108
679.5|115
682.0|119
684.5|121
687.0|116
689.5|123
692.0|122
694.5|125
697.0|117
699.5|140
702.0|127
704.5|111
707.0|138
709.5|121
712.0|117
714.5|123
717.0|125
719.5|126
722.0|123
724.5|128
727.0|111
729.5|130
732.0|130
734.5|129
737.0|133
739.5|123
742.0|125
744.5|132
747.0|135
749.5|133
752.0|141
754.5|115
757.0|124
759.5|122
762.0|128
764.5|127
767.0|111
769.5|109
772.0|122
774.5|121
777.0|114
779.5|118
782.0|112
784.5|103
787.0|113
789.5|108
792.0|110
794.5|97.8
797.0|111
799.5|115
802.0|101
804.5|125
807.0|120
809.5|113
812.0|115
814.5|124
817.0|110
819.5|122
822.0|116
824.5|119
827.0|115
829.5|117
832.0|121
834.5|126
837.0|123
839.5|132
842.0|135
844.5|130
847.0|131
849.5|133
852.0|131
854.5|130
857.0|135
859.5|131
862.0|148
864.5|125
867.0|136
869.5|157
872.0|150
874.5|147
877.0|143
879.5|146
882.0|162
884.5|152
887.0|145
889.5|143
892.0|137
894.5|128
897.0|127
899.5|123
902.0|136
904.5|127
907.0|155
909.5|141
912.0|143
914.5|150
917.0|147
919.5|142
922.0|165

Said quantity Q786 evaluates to 5.9 km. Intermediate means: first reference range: 115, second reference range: 139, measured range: 114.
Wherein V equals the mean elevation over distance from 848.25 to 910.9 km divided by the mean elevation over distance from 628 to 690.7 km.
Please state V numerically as 1.3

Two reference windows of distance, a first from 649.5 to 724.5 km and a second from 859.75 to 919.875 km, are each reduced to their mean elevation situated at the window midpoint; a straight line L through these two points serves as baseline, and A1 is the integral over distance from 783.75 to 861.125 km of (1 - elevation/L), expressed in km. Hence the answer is 7.7 km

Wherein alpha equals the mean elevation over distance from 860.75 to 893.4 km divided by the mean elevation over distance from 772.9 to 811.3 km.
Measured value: 1.3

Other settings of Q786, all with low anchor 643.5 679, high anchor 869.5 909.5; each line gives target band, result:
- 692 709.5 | -2.4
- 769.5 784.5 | 0.9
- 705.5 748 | -4.3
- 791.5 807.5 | 2.0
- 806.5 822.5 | 1.5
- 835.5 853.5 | 0.5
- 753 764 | -0.3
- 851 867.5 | 0.4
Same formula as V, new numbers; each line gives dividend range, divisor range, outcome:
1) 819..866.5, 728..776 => 1.02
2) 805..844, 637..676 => 1.18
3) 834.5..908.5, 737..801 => 1.16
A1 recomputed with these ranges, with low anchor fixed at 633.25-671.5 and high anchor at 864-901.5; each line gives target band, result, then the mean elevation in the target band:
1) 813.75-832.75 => 1.94 km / 118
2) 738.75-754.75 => -1.69 km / 130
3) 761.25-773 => 0.23 km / 119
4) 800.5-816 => 1.49 km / 116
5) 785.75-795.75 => 1.46 km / 107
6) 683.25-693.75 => -1.28 km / 121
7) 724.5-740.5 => -1.52 km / 126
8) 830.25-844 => 0.67 km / 127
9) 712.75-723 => -1.02 km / 124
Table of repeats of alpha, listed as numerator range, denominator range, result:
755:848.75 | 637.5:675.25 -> 1.15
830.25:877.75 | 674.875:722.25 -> 1.11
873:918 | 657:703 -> 1.24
